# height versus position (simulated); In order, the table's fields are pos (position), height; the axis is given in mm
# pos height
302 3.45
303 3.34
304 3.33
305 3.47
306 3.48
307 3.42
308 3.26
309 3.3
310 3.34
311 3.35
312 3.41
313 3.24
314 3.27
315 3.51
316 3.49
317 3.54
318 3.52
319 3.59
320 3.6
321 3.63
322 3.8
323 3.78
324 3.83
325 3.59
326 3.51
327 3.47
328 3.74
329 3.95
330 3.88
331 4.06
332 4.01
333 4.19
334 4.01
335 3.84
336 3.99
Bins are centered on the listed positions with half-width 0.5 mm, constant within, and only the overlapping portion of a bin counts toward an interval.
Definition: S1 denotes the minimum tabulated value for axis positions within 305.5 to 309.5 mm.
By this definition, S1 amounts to 3.26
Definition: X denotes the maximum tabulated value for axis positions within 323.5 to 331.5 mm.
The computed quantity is 4.06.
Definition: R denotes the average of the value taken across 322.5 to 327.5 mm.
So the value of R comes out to 3.64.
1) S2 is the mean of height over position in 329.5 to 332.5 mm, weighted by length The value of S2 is 3.98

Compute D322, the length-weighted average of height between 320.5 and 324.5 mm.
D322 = 3.76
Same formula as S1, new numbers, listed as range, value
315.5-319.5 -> 3.49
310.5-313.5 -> 3.24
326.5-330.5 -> 3.47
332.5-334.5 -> 4.01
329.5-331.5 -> 3.88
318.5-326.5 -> 3.51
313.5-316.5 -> 3.27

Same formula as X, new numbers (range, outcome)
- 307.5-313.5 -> 3.41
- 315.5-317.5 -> 3.54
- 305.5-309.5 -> 3.48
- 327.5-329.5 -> 3.95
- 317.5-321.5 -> 3.63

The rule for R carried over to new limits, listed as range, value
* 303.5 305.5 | 3.4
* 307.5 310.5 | 3.3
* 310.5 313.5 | 3.33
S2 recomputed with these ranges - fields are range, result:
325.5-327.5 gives 3.49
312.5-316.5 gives 3.38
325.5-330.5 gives 3.71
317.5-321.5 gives 3.58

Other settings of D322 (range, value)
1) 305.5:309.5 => 3.37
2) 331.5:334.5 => 4.07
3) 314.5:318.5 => 3.51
